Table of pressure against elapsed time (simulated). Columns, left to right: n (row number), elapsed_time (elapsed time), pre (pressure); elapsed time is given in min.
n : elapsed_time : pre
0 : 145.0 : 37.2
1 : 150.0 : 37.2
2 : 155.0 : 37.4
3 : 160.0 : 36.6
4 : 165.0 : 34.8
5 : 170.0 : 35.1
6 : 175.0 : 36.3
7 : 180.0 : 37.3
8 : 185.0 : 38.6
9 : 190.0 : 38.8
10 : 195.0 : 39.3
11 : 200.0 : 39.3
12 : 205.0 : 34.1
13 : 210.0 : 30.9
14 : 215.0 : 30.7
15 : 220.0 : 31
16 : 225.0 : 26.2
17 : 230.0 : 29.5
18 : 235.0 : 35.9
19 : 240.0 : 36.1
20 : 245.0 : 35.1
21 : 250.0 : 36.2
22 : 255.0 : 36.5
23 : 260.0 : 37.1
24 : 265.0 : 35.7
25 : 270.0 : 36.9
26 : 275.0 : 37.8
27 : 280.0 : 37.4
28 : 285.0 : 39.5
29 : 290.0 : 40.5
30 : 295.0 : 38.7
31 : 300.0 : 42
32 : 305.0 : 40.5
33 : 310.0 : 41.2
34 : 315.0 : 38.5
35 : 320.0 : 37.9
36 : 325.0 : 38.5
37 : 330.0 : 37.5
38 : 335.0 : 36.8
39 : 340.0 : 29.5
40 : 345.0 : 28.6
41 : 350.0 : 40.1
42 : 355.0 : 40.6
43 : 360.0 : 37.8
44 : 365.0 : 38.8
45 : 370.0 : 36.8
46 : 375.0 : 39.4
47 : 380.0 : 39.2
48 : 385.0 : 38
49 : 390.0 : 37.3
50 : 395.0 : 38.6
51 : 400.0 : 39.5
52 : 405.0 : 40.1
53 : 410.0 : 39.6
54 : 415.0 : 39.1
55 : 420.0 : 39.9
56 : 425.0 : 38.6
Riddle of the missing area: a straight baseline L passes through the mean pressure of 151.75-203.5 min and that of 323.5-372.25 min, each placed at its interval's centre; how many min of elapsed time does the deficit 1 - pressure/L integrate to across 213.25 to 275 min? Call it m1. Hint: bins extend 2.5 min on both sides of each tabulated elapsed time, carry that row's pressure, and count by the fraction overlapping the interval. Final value 4.8 min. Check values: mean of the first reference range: 37.3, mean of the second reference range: 36.5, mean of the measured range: 34.1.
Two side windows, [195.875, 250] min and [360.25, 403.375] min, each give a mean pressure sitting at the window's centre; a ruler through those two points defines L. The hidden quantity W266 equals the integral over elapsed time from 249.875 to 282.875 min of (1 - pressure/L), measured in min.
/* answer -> -2.11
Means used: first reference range 33.2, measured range 36.9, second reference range 38.4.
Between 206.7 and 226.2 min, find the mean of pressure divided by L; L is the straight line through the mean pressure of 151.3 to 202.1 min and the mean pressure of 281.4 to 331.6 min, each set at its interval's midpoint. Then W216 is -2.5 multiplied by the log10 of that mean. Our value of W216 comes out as 0.25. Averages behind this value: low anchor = 37.3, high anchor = 39.5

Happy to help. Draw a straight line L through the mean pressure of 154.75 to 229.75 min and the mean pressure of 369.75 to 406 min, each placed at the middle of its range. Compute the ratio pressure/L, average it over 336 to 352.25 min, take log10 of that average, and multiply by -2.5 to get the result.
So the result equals 0.15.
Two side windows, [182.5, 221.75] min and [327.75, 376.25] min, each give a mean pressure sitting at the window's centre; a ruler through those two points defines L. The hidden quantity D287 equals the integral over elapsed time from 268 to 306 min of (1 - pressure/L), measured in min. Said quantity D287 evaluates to -3.27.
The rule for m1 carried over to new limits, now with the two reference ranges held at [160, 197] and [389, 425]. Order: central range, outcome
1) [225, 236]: 1.99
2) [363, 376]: 0.22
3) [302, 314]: -0.73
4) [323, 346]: 2.43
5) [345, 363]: 0.35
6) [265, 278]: 0.32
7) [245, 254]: 0.43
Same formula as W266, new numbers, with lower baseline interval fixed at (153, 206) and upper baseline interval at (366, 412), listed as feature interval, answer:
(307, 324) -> -0.5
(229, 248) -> 1.5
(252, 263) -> 0.3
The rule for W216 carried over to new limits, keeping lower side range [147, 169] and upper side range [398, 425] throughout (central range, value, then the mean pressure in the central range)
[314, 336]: 0.02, 37.9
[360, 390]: 0.02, 38.3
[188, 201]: -0.06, 39.1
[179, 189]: -0.04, 38.2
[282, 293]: -0.05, 39.8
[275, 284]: 0.00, 37.9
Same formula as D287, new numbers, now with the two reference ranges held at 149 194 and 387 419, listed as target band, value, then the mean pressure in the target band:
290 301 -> -0.6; 40.2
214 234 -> 4.1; 29.7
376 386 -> 0.0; 38.8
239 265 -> 1.1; 36.2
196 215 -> 1.4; 34.6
